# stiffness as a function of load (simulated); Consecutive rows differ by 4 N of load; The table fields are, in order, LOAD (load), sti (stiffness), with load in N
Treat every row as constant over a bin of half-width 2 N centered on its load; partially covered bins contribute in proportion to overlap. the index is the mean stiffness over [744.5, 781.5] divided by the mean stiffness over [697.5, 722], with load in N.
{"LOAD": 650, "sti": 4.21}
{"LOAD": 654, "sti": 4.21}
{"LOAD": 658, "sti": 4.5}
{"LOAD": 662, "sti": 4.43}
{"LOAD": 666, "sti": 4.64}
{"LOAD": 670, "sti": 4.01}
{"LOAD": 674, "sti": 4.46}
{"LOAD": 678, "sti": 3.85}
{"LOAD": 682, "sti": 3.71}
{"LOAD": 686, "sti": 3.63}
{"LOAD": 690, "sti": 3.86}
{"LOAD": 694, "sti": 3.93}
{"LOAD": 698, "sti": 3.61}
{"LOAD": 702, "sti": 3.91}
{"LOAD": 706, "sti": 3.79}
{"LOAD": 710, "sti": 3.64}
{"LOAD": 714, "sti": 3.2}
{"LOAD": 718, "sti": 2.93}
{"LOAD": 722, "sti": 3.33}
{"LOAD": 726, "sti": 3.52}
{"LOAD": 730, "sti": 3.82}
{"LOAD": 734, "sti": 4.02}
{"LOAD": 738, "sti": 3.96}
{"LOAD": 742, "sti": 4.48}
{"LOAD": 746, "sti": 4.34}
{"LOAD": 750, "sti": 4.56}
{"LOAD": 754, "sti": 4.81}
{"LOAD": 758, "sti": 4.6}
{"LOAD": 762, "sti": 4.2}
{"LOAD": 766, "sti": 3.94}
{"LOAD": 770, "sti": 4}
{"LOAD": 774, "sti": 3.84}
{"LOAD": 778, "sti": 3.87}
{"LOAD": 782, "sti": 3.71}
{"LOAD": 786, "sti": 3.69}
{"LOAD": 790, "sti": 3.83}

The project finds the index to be 1.21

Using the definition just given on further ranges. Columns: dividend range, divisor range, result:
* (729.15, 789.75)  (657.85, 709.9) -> 1.03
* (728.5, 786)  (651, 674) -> 0.95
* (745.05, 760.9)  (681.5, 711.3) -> 1.21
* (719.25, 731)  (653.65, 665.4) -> 0.79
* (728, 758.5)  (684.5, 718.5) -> 1.18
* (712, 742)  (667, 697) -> 0.92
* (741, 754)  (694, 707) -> 1.19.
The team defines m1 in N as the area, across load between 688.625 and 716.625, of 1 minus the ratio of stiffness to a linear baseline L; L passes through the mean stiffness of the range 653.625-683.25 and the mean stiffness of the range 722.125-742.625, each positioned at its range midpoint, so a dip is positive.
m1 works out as 2.5 N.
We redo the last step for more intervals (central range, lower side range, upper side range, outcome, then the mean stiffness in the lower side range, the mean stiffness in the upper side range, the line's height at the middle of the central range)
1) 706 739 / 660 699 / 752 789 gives 4.0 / 4.02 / 4.07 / 4.04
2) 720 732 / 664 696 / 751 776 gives 1.7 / 4.01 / 4.24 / 4.14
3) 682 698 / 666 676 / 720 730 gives 1.0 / 4.32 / 3.5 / 4.03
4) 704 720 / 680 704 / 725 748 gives 2.1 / 3.77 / 4.05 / 3.9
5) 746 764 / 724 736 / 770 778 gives -3.2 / 3.79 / 3.89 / 3.84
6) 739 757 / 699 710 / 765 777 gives -3.0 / 3.79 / 3.92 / 3.88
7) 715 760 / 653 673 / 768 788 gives -0.1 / 4.37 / 3.82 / 4.02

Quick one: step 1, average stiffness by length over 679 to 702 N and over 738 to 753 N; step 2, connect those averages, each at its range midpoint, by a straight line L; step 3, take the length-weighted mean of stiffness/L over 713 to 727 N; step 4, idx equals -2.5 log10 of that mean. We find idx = 0.26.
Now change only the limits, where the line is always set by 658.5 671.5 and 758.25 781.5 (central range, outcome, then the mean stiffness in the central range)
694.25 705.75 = 0.13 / 3.79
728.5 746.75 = 0.00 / 4.12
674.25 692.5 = 0.13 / 3.83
